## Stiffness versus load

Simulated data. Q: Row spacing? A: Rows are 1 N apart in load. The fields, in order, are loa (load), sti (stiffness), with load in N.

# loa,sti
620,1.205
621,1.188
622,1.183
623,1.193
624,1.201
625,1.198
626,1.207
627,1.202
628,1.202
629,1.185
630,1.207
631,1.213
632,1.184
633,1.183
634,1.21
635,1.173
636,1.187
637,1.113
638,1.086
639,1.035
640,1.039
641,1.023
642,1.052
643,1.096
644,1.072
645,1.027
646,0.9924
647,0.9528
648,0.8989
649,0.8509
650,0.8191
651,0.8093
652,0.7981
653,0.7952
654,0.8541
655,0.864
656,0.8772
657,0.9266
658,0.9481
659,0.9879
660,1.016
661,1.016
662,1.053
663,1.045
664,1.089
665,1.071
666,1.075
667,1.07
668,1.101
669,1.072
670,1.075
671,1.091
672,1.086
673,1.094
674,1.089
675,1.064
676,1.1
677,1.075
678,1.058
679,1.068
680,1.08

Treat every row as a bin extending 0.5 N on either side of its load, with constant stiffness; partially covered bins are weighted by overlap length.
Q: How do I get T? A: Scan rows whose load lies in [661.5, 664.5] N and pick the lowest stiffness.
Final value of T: 1.045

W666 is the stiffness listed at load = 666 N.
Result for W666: 1.075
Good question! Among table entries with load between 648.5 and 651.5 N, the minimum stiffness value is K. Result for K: 0.8093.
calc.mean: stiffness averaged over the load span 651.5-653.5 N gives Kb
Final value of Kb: 0.797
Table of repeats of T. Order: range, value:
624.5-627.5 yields 1.198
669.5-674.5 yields 1.075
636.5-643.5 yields 1.023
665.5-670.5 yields 1.07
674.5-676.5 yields 1.064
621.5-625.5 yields 1.183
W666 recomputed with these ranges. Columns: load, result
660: 1.016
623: 1.193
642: 1.052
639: 1.035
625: 1.198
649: 0.8509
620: 1.205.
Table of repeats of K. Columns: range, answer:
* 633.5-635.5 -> 1.173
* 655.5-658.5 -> 0.8772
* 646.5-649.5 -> 0.8509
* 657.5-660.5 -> 0.9481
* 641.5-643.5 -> 1.052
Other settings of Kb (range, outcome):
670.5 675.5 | 1.08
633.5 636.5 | 1.19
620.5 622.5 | 1.19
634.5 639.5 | 1.12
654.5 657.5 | 0.889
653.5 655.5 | 0.859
